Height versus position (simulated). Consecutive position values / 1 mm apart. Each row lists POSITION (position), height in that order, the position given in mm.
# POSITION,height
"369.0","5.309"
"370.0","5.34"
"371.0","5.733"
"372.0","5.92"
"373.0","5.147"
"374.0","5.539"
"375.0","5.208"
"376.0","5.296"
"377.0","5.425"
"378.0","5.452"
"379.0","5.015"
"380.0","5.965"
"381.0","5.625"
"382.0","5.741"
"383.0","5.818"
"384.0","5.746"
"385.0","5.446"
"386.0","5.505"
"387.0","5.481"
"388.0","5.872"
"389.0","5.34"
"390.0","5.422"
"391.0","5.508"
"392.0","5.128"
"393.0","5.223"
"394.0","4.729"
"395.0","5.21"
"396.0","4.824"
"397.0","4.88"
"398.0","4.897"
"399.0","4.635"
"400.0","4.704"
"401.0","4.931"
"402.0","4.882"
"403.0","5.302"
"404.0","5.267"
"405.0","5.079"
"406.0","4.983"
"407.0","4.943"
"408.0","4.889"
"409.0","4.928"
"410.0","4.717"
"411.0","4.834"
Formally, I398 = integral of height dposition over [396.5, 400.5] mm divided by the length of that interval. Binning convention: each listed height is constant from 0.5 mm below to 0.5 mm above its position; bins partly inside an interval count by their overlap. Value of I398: 4.78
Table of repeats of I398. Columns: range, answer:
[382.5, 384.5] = 5.78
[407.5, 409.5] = 4.91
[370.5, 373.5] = 5.6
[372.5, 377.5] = 5.32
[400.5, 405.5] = 5.09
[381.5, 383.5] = 5.78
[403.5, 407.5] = 5.07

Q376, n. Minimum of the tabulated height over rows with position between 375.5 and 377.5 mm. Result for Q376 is 5.296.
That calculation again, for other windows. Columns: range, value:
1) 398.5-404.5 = 4.635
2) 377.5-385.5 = 5.015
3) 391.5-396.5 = 4.729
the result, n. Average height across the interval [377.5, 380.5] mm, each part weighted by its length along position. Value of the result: 5.48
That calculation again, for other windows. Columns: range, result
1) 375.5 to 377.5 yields 5.36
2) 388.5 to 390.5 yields 5.38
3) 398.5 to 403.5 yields 4.89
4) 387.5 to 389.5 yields 5.61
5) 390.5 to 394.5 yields 5.15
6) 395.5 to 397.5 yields 4.85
